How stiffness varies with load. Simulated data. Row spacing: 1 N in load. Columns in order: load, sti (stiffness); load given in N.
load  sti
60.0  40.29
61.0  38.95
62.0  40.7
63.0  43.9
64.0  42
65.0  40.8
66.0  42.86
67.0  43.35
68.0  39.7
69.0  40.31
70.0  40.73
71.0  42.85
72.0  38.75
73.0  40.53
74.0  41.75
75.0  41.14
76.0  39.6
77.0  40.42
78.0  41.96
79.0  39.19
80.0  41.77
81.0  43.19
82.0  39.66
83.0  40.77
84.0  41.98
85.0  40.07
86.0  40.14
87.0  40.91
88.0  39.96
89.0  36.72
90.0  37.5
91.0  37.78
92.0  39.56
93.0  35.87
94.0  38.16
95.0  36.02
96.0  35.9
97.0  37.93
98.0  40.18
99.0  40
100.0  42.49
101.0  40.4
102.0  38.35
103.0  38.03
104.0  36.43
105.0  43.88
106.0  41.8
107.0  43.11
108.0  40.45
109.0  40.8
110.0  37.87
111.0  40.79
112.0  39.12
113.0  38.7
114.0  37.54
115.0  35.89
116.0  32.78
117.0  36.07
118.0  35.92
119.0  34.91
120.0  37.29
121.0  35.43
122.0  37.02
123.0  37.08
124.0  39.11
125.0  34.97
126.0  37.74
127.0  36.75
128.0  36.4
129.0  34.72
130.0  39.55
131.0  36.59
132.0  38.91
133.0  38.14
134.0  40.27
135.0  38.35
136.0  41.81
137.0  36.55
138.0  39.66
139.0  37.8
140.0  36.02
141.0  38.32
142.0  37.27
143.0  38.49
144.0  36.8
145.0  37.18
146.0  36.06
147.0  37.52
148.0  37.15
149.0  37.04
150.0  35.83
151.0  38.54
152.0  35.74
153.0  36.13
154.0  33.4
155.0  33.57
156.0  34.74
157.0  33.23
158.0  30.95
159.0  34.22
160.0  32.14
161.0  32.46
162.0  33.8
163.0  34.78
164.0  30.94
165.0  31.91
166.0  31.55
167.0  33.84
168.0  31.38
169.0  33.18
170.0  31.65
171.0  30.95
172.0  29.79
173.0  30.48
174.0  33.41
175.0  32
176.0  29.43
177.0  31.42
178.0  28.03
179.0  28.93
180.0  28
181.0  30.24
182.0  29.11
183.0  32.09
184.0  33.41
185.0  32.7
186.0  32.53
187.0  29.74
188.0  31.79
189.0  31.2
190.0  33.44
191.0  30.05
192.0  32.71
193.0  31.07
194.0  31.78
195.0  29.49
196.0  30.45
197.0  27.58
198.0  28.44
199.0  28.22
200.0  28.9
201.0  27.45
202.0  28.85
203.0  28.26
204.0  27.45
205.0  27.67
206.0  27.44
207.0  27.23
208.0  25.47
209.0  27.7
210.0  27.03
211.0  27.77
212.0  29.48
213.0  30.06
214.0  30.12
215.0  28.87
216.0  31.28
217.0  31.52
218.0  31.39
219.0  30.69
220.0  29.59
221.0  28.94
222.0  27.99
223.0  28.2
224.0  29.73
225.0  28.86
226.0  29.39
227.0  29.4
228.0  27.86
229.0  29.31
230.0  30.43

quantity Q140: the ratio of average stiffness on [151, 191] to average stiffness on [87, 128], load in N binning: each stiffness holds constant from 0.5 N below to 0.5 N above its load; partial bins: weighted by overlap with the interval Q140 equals 0.84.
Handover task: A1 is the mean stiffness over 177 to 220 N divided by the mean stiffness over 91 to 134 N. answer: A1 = 0.8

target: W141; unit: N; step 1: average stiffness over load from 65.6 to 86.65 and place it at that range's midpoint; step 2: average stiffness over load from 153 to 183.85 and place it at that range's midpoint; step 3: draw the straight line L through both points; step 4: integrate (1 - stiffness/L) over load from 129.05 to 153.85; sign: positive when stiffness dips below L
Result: -2.3 N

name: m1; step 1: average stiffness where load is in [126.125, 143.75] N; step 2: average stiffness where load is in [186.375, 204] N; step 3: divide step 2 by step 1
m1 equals 0.79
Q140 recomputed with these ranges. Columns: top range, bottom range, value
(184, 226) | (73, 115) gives 0.74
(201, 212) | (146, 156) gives 0.77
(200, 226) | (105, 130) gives 0.76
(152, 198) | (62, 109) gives 0.79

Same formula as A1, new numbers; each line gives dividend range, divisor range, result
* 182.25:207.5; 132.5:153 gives 0.80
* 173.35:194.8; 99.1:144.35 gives 0.81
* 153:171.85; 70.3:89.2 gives 0.81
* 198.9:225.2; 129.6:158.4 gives 0.78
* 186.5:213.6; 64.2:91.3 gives 0.72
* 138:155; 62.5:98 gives 0.92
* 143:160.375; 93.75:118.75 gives 0.92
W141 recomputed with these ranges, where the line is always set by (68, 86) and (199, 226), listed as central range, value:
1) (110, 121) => 0.2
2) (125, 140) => -0.9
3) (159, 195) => 0.5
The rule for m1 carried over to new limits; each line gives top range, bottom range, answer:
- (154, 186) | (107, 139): 0.84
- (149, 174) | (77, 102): 0.84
